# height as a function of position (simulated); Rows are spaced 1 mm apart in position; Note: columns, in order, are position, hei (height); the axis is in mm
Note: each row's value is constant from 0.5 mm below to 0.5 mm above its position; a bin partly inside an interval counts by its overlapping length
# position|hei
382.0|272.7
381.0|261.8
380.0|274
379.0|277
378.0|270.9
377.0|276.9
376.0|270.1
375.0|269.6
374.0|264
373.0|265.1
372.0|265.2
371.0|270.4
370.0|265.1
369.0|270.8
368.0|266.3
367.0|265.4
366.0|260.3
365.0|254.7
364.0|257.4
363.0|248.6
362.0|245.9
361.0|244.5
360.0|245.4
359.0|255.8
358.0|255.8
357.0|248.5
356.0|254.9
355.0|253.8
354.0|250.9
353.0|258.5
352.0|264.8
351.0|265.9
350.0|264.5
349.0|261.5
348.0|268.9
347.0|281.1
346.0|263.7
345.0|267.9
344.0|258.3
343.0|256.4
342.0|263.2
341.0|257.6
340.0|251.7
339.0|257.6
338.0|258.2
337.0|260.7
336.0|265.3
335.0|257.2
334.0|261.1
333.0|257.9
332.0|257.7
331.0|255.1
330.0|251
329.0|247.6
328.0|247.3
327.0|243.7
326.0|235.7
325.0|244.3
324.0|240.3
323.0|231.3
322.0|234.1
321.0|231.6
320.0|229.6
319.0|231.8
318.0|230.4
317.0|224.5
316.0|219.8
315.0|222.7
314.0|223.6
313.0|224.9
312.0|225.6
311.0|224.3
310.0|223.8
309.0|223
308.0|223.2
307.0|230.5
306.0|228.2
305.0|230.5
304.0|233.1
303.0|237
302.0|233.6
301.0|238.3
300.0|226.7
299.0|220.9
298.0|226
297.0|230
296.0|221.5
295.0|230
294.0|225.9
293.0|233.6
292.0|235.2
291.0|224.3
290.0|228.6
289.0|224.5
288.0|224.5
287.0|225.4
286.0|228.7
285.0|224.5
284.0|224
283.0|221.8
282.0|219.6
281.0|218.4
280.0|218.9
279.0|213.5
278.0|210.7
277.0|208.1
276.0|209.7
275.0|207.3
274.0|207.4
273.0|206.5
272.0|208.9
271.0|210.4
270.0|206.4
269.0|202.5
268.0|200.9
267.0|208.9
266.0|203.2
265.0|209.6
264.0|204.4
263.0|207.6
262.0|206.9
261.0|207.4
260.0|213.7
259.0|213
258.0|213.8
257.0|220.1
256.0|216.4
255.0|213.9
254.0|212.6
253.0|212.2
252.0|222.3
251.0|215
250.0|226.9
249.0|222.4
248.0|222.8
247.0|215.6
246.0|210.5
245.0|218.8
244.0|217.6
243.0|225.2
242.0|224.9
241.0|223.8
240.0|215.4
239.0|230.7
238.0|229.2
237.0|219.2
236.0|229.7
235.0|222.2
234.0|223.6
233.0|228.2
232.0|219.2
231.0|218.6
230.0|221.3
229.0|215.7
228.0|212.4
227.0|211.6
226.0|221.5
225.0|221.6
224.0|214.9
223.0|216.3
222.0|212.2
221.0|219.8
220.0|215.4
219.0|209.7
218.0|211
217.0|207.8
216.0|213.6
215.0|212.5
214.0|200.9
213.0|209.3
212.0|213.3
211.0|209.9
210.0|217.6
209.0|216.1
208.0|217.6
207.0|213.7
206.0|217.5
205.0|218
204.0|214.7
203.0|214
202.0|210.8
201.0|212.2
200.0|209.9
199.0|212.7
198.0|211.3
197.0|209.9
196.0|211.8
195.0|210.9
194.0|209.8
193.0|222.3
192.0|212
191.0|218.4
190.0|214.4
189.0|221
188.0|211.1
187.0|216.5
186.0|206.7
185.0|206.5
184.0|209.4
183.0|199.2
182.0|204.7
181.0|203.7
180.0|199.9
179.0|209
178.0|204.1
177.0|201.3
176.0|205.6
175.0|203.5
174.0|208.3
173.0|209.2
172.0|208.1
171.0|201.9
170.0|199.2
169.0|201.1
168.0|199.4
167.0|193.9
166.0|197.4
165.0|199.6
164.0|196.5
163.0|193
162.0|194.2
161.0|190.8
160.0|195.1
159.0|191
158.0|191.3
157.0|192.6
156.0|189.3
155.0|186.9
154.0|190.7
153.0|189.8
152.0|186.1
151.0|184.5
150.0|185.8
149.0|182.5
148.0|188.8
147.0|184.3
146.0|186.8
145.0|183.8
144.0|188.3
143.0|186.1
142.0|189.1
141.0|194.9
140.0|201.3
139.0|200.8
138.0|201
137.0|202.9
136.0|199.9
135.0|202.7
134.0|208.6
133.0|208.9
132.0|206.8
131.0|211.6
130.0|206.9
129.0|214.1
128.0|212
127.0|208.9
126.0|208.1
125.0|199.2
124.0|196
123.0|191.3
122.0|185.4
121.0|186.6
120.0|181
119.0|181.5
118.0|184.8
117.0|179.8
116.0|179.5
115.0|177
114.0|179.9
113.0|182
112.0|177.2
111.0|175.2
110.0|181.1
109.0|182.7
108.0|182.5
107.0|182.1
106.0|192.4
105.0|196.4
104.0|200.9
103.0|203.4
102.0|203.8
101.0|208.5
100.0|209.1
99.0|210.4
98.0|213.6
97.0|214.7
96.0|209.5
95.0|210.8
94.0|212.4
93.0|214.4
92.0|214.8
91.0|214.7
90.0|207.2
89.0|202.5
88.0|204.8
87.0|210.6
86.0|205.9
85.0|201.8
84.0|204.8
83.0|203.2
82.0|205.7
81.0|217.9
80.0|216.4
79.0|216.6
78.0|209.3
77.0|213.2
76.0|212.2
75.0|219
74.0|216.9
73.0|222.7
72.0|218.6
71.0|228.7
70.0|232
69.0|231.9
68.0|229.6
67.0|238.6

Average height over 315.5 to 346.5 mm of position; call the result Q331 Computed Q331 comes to 248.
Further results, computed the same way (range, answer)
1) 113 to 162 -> 193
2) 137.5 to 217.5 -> 203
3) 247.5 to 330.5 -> 222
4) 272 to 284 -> 213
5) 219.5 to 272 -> 216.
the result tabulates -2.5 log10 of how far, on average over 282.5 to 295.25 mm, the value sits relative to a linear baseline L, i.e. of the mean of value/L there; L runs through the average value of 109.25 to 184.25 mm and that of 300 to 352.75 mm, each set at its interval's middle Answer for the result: 0.03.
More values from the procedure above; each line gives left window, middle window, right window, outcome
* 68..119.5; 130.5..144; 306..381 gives 0.06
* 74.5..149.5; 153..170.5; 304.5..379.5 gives 0.09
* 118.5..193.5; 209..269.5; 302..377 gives 0.03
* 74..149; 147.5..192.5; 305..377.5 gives 0.07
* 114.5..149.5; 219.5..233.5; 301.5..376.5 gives 0.01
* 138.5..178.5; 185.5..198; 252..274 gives -0.08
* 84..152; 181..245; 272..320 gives -0.02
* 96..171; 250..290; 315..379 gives 0.09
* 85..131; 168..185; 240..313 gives 0.01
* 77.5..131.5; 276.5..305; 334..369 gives 0.09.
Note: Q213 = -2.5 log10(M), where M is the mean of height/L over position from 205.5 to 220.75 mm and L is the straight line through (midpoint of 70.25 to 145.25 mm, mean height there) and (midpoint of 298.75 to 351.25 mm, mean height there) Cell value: 0.05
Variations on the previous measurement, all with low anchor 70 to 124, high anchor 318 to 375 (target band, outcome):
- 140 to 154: 0.13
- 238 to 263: 0.08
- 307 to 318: 0.11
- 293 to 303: 0.07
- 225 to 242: 0.04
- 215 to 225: 0.07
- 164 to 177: 0.08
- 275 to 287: 0.11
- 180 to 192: 0.05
